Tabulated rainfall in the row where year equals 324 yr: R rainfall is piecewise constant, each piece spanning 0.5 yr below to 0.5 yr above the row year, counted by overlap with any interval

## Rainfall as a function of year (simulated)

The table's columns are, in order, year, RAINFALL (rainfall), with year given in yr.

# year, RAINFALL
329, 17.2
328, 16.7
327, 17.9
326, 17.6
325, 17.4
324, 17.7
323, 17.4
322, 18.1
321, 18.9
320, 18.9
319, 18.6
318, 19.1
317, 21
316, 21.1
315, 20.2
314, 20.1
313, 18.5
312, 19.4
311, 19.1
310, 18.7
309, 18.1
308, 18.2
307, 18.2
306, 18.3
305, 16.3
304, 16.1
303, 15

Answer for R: 17.7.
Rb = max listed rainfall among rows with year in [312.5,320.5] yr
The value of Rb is 21.1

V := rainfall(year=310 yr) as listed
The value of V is 18.7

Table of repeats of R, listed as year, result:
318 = 19.1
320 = 18.9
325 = 17.4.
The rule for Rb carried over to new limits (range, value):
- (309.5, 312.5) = 19.4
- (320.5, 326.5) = 18.9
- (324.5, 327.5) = 17.9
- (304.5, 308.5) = 18.3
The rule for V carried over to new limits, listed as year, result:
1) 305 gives 16.3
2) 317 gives 21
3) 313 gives 18.5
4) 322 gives 18.1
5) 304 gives 16.1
